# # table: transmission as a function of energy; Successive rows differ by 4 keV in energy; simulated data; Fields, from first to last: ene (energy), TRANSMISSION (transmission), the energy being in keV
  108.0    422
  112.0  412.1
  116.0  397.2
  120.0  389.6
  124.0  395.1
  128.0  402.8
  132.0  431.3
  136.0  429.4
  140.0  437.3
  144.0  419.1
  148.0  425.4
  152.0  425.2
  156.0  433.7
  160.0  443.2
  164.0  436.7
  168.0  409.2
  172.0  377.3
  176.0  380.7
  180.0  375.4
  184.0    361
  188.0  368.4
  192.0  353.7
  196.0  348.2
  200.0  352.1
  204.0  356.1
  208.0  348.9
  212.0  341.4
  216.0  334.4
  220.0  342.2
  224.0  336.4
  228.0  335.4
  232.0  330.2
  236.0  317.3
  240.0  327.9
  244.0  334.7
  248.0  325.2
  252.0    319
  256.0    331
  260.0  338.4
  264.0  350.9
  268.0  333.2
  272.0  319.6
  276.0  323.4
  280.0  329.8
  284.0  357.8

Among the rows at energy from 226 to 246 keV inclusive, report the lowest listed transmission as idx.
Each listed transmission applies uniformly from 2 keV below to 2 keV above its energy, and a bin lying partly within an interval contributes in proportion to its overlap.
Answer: 317.3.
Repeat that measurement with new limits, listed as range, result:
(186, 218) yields 334.4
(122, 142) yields 395.1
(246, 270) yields 319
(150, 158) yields 425.2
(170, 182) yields 375.4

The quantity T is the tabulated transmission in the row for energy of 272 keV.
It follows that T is 319.6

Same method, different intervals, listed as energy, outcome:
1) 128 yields 402.8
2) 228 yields 335.4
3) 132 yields 431.3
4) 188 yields 368.4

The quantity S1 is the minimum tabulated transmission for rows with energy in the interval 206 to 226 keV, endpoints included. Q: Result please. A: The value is 334.4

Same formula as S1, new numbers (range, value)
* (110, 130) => 389.6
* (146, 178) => 377.3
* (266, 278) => 319.6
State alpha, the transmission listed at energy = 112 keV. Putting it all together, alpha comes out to 412.1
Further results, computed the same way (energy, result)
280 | 329.8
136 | 429.4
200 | 352.1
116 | 397.2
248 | 325.2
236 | 317.3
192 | 353.7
